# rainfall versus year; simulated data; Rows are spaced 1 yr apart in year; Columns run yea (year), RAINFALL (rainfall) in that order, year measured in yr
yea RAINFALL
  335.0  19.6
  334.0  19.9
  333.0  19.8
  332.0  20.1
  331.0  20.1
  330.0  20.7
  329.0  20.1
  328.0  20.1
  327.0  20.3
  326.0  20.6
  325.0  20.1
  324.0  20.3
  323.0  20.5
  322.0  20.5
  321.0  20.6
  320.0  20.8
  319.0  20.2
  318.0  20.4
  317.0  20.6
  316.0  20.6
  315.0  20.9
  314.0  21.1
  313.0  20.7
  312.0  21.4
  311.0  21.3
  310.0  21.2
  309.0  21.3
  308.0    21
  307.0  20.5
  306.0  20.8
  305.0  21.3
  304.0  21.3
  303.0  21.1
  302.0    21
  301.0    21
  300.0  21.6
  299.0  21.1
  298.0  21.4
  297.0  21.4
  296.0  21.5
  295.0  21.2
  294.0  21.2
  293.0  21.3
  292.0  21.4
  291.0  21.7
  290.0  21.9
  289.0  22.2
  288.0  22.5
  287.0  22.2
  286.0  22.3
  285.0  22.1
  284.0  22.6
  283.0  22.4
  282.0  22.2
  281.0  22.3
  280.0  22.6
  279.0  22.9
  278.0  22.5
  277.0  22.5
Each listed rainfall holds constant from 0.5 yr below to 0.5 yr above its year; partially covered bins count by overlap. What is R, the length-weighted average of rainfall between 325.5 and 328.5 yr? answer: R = 20.3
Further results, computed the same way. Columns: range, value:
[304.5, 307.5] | 20.9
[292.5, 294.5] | 21.2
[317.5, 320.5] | 20.5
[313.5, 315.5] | 21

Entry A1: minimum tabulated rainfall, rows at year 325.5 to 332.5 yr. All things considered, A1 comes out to 20.1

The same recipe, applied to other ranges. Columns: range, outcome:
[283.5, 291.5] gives 21.7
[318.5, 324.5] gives 20.2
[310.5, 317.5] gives 20.6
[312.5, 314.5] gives 20.7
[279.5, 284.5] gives 22.2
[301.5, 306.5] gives 20.8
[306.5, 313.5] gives 20.5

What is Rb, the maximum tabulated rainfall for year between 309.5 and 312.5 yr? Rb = 21.4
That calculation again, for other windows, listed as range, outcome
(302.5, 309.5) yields 21.3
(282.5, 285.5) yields 22.6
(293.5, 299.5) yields 21.5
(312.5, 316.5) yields 21.1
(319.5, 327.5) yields 20.8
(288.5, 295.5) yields 22.2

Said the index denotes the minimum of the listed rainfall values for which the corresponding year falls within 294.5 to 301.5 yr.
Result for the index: 21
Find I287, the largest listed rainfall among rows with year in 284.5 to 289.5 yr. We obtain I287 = 22.5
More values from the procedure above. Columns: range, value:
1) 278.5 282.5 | 22.9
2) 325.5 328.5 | 20.6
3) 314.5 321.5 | 20.9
